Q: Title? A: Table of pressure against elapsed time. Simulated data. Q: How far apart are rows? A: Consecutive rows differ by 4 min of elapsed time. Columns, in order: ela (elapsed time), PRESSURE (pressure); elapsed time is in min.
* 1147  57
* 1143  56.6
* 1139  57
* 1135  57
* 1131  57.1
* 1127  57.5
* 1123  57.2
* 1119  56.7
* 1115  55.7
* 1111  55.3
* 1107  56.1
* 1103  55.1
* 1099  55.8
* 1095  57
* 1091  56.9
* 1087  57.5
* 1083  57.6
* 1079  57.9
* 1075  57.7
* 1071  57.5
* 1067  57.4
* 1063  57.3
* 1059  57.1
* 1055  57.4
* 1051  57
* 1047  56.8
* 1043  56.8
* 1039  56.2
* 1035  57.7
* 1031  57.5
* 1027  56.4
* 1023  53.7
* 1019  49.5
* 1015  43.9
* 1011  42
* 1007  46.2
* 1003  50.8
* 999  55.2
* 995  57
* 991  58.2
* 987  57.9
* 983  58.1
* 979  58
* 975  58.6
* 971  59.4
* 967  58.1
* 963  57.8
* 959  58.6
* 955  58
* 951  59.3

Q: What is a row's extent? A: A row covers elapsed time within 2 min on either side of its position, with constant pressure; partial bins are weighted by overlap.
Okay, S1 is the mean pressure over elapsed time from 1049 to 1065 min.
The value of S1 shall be 57.2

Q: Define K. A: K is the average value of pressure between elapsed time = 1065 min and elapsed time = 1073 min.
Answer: 57.5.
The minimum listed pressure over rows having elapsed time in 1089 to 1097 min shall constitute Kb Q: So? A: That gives 56.9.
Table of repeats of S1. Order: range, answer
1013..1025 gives 49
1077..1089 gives 57.7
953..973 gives 58.4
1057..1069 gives 57.3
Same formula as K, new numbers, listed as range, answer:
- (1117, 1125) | 57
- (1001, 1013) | 46.3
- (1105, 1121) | 55.9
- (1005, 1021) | 45.4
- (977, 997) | 57.8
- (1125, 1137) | 57.2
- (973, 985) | 58.2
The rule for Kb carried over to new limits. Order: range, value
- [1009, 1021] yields 42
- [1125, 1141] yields 57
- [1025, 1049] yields 56.2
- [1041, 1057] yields 56.8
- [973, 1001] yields 55.2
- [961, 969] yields 57.8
